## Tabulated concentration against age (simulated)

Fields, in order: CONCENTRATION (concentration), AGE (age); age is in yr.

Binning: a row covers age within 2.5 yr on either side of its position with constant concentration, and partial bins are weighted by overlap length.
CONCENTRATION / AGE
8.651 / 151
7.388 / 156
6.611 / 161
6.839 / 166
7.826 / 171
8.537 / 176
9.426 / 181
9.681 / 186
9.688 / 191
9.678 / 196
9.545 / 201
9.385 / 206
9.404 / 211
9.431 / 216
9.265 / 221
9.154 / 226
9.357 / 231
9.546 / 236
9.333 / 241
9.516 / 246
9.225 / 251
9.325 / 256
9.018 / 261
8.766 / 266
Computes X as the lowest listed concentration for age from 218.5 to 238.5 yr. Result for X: 9.154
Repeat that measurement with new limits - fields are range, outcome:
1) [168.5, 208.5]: 7.826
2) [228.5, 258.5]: 9.225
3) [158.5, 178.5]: 6.611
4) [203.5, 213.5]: 9.385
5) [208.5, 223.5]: 9.265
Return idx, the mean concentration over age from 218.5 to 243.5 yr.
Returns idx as 9.33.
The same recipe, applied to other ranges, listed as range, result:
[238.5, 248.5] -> 9.42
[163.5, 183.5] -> 8.16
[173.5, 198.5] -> 9.4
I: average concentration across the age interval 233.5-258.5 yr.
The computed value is 9.39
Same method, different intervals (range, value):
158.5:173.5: 7.09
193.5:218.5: 9.49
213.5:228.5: 9.28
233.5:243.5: 9.44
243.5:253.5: 9.37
